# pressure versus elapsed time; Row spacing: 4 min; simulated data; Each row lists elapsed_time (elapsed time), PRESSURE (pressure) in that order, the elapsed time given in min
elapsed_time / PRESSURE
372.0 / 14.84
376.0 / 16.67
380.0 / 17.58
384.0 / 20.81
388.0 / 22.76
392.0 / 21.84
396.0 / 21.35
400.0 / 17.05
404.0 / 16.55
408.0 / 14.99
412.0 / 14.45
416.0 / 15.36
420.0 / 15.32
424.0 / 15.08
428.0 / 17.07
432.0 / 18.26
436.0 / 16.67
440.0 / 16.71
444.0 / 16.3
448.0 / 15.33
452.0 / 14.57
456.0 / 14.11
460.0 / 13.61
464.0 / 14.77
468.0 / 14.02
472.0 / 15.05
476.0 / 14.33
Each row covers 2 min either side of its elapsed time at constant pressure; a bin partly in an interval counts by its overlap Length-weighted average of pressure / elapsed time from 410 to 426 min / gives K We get 15.1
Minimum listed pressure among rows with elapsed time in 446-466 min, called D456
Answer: 13.61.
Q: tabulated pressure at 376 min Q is 16.67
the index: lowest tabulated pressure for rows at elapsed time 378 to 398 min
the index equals 17.58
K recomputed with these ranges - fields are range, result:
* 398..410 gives 16.2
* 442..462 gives 14.8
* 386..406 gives 19.9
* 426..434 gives 17.7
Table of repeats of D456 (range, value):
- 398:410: 14.99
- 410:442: 14.45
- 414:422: 15.32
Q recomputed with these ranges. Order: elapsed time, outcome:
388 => 22.76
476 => 14.33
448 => 15.33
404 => 16.55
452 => 14.57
